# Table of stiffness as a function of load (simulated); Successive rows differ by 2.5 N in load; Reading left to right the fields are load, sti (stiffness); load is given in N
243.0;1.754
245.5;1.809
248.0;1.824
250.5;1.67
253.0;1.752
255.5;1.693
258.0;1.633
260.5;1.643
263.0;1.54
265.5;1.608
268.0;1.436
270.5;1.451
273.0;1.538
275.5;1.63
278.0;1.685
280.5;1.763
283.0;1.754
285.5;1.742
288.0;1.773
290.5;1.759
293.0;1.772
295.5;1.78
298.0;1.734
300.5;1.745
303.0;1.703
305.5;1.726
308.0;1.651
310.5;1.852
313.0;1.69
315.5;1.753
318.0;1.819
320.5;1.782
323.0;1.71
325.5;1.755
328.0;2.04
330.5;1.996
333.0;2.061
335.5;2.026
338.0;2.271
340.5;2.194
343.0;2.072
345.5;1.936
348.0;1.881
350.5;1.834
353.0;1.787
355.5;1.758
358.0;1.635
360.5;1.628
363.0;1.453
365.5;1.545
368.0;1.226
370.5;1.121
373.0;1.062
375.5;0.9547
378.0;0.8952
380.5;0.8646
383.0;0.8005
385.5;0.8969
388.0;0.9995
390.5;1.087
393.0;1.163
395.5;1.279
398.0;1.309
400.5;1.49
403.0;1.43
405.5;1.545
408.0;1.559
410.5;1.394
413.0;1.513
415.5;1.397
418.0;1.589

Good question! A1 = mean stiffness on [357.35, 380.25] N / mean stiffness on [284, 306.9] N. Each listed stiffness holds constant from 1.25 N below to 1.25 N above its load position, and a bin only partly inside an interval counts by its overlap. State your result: 0.72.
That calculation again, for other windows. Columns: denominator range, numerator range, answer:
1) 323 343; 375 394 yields 0.47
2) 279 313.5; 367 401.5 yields 0.62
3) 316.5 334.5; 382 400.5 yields 0.59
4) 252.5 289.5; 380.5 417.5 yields 0.77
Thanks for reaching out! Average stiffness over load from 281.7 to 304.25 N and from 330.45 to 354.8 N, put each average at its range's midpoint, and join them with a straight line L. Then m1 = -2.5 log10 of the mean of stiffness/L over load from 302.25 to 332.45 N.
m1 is 0.05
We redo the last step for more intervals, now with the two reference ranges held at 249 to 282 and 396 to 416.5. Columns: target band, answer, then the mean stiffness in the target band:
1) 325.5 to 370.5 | -0.19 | 1.82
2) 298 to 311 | -0.10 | 1.73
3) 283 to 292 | -0.11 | 1.76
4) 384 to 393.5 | 0.40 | 1.02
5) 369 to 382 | 0.45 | 0.981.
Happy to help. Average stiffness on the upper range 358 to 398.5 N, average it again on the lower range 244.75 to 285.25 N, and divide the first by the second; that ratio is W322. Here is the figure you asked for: 0.70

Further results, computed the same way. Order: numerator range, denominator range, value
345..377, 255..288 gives 0.93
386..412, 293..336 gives 0.73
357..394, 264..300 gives 0.69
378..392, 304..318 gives 0.53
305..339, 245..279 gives 1.14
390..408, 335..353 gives 0.67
